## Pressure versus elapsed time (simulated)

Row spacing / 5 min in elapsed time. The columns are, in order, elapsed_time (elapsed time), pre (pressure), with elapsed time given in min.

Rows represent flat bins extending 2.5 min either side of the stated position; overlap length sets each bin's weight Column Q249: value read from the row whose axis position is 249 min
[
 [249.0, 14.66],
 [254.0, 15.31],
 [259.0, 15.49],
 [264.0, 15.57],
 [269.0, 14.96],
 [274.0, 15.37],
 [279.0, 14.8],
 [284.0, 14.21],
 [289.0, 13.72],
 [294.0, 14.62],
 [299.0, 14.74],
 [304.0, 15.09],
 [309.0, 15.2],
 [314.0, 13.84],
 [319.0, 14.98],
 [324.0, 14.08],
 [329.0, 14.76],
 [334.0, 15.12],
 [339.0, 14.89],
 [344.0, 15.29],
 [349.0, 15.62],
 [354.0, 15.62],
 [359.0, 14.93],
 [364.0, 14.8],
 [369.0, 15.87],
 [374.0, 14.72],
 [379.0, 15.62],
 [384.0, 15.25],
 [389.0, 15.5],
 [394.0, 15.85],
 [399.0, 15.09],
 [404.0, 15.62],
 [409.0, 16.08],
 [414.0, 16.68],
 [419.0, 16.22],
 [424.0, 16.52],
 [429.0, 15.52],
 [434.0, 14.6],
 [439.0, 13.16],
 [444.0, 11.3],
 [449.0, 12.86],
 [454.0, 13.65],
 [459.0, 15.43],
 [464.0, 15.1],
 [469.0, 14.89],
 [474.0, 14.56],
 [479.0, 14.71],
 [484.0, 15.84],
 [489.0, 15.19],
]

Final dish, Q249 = 14.66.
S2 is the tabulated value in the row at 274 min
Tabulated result 15.37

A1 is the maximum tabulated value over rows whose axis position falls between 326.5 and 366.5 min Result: 15.62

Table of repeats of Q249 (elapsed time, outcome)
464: 15.1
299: 14.74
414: 16.68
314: 13.84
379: 15.62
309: 15.2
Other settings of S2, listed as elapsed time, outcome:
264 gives 15.57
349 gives 15.62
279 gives 14.8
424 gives 16.52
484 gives 15.84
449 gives 12.86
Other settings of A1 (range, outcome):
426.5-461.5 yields 15.52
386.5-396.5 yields 15.85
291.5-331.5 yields 15.2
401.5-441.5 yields 16.68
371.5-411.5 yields 16.08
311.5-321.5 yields 14.98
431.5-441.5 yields 14.6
